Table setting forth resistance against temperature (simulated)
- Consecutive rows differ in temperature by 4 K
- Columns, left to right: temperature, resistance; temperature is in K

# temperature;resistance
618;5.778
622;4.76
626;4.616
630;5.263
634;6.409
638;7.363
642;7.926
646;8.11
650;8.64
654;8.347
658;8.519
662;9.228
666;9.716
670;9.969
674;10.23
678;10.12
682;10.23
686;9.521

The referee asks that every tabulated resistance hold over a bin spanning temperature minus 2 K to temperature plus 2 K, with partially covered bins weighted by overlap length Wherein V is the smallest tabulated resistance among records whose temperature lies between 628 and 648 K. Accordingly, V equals 5.263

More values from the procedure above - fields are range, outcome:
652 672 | 8.347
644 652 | 8.11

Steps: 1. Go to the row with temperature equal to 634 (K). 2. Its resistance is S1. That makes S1 6.409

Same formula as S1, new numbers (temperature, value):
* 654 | 8.347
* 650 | 8.64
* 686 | 9.521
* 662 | 9.228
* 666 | 9.716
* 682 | 10.23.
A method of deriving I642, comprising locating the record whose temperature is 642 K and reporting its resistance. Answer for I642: 7.926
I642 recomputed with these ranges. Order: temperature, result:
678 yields 10.12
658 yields 8.519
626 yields 4.616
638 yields 7.363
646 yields 8.11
